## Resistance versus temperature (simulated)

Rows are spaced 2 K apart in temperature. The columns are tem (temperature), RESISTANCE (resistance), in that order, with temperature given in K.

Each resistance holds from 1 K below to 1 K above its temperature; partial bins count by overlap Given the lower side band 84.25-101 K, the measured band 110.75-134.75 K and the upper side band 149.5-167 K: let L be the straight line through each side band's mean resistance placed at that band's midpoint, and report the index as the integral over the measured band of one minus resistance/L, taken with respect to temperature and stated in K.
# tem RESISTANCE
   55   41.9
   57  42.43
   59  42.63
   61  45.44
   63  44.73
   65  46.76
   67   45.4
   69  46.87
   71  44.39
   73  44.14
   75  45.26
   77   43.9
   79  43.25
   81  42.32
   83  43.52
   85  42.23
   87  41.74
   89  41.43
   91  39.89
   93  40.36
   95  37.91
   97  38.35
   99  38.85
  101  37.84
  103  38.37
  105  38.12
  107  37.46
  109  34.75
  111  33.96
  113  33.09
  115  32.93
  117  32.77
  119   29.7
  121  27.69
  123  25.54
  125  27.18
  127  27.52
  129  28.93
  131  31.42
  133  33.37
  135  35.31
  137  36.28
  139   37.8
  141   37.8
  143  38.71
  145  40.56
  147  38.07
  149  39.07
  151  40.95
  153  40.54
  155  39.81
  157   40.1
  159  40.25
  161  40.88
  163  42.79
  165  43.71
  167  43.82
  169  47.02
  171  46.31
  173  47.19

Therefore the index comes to 6.0 K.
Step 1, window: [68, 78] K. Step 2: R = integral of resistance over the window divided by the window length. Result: 44.9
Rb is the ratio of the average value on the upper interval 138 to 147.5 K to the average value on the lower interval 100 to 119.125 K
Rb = 1.10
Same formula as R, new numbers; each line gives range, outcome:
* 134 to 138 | 35.8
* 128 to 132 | 30.2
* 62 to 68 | 45.6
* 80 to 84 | 42.9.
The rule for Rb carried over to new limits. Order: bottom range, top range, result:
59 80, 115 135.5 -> 0.67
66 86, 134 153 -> 0.87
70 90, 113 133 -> 0.69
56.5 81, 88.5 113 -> 0.85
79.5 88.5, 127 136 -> 0.75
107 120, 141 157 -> 1.19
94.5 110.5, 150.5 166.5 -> 1.10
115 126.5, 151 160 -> 1.39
